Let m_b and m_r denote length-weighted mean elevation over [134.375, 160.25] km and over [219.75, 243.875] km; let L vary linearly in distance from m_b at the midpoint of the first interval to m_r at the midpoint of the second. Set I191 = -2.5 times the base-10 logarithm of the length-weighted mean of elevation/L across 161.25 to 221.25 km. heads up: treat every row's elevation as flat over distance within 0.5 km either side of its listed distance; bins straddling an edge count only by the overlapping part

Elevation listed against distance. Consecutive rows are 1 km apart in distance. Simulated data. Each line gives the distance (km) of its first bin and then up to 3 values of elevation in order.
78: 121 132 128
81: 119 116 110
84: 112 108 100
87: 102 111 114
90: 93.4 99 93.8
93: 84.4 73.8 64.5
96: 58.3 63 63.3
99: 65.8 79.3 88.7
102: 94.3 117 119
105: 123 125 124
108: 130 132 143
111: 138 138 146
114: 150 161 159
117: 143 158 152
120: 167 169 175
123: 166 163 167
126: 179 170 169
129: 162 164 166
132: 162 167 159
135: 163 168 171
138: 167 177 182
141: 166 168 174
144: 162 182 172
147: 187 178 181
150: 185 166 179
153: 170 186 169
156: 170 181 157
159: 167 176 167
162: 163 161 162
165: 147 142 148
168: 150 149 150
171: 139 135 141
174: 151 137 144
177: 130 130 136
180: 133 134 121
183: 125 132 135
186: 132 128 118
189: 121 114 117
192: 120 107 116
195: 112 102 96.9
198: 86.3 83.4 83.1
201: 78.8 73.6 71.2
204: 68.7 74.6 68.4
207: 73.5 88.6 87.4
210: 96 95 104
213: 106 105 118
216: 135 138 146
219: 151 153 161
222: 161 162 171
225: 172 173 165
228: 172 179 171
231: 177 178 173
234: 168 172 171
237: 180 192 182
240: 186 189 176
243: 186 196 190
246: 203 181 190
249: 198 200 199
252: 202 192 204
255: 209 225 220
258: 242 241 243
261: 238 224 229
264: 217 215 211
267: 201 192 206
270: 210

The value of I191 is 0.40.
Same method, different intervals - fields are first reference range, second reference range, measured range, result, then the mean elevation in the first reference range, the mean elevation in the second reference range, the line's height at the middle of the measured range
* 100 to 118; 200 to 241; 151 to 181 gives -0.15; 131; 137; 134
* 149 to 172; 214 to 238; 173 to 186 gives 0.21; 163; 162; 163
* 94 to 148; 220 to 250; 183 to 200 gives 0.41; 145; 178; 165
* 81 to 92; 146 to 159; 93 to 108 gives 0.32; 107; 175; 121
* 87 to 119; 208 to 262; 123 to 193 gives -0.14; 112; 174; 138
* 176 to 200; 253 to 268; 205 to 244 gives 0.16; 118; 221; 170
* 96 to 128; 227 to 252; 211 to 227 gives 0.23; 134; 184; 176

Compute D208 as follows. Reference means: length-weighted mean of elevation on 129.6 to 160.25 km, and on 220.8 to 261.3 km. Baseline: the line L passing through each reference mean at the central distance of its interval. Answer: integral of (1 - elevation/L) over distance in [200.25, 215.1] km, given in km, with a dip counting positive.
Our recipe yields 7.9 km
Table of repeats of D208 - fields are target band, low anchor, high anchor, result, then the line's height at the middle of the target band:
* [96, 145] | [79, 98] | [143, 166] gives -4.2 km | 133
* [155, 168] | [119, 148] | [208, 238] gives 0.1 km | 163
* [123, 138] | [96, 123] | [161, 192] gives -4.1 km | 131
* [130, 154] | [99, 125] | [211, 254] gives -4.4 km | 145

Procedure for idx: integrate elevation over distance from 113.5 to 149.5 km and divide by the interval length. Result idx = 167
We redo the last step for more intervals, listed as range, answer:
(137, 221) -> 136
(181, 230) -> 119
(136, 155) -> 175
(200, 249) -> 146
